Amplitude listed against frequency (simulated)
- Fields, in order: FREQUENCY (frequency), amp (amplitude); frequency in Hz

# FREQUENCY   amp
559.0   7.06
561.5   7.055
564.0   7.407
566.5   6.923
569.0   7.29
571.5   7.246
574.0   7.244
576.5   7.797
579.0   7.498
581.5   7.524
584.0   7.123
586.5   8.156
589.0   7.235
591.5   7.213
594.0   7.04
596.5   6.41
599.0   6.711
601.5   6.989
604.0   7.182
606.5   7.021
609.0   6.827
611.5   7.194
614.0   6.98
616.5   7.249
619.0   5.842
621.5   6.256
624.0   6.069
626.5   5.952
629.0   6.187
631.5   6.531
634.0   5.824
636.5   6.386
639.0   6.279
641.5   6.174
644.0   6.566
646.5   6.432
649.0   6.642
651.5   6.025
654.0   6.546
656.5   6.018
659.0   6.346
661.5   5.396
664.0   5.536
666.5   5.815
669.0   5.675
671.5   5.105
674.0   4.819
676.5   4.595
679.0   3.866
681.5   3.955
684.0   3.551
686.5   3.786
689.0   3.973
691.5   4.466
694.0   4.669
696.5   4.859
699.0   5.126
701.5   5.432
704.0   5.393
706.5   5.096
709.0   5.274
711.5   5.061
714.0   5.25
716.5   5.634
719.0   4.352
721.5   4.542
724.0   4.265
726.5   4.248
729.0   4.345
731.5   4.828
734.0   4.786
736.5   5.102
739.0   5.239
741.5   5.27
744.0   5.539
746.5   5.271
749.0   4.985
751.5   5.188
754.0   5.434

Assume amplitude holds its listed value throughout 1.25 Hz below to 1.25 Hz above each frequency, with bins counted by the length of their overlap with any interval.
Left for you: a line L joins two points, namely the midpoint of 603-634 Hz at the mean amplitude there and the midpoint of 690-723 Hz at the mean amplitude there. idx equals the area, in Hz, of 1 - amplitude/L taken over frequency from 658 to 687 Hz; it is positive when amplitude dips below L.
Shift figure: 3.8 Hz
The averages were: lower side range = 6.57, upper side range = 5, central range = 4.89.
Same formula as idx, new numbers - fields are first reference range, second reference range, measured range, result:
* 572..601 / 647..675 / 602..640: 0.44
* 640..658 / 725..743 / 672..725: 7.43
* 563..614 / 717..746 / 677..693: 4.61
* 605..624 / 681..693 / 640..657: -2.93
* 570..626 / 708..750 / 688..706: 1.89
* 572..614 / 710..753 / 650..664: 0.28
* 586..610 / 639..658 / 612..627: 0.66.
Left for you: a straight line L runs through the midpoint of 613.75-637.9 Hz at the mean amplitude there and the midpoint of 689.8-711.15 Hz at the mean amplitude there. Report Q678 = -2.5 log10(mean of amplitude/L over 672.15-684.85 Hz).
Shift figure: 0.27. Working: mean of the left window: 6.3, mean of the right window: 5.02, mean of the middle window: 4.22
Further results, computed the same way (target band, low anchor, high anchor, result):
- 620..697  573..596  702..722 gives 0.11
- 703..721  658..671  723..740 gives -0.03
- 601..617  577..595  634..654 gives -0.01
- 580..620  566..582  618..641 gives -0.04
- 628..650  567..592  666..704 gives -0.09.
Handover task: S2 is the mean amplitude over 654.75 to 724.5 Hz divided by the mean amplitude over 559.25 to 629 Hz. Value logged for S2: 0.71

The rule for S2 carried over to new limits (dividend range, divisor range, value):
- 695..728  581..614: 0.70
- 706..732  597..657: 0.74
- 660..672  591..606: 0.80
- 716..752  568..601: 0.67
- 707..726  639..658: 0.77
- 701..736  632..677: 0.82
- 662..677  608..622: 0.79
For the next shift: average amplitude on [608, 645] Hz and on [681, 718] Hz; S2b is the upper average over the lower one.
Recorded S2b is 0.75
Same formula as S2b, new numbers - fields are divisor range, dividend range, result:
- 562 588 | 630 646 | 0.85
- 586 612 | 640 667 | 0.87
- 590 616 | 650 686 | 0.75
